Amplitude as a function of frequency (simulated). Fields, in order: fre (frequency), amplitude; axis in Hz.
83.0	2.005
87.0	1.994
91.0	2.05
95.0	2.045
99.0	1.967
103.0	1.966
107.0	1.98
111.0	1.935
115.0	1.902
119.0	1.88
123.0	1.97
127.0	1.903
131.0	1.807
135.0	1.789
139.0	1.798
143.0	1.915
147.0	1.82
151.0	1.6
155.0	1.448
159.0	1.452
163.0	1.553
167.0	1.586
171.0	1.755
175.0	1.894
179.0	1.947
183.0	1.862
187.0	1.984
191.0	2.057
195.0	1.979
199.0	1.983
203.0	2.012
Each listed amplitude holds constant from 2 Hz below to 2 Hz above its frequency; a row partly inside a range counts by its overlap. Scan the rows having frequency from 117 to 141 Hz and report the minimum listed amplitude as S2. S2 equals 1.789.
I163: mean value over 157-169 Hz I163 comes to 1.53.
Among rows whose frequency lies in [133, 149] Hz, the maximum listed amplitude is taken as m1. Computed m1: 1.915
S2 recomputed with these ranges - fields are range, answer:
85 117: 1.902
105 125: 1.88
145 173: 1.448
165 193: 1.586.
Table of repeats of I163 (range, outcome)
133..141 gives 1.79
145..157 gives 1.62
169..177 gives 1.82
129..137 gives 1.8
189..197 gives 2.02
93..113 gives 1.98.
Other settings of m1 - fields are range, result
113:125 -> 1.97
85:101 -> 2.05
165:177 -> 1.894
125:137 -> 1.903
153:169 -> 1.586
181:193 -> 2.057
